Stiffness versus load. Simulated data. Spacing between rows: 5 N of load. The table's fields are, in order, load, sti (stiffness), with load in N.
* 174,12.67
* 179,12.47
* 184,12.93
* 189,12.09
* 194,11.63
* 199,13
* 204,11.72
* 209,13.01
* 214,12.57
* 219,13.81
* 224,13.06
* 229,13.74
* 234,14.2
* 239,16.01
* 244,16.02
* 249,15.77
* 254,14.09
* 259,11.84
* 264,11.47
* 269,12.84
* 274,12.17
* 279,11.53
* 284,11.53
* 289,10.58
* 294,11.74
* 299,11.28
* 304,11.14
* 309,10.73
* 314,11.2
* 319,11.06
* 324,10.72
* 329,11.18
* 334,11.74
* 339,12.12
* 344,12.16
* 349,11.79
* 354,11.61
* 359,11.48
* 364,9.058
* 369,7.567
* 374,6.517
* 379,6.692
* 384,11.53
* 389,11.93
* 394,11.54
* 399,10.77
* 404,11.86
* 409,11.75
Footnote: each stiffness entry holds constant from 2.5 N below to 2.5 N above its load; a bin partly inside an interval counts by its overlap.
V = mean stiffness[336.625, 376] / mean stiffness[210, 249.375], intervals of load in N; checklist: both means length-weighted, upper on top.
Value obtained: 0.7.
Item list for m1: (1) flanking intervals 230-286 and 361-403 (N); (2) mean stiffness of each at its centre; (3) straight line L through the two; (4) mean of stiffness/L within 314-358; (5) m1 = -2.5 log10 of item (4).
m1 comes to -0.053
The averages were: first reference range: 13.4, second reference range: 9.56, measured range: 11.5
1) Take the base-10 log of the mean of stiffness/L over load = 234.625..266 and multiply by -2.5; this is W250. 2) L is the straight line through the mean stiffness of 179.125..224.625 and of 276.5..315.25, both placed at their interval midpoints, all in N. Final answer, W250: -0.19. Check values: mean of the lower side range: 12.6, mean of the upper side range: 11.2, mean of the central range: 14.2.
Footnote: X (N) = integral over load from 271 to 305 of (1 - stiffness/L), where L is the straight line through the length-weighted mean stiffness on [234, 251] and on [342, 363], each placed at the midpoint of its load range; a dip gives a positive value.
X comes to 6.1 N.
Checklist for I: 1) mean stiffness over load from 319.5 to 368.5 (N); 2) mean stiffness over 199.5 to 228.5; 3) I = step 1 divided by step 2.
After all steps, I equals 0.9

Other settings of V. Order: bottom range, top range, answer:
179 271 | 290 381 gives 0.79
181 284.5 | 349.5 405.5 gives 0.77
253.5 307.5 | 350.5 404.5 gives 0.85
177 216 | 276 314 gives 0.90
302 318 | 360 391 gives 0.81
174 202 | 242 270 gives 1.10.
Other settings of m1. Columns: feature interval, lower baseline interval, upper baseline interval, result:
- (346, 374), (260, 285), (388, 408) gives 0.17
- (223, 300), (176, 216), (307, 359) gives -0.09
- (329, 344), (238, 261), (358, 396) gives -0.07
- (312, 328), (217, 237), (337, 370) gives 0.07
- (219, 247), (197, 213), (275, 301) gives -0.20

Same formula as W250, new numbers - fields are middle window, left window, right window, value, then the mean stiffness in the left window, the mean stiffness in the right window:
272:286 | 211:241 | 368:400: 0.06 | 13.8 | 9.54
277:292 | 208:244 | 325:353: 0.14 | 14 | 11.7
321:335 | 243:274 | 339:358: 0.10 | 13.4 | 11.9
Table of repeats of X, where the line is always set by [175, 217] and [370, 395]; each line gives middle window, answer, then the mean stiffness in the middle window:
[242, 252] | -3.6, 15.8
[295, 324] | -1.3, 11.1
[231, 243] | -3.5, 15.2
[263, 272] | -0.8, 12.3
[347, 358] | -2.0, 11.7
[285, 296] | -0.3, 11.2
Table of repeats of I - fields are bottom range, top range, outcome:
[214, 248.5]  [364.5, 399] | 0.65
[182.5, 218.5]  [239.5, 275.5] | 1.09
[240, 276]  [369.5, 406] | 0.73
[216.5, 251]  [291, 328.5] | 0.76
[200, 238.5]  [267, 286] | 0.90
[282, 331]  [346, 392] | 0.89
